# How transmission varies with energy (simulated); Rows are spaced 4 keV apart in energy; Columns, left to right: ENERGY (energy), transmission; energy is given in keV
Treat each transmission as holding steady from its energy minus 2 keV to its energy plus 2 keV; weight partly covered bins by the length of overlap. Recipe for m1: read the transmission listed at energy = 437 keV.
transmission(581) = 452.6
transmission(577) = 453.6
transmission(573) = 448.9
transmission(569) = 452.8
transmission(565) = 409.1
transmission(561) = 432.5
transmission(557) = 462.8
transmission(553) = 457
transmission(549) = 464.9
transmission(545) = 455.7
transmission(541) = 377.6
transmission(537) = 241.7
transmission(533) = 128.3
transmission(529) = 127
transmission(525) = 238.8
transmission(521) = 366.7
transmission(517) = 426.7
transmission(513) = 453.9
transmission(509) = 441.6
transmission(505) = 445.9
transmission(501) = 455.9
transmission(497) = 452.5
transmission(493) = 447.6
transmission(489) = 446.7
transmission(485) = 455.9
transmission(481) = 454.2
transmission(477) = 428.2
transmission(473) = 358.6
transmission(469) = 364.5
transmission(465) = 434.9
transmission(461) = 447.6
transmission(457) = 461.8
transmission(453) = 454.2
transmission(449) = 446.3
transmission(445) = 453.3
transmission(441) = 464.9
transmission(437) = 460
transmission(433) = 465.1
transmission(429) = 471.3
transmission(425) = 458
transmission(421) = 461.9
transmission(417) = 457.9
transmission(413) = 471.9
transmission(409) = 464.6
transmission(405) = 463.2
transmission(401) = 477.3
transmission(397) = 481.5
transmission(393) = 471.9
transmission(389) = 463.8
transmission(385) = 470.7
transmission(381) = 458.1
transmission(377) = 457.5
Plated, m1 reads 460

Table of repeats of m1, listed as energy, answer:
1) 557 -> 462.8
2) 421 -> 461.9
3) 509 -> 441.6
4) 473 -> 358.6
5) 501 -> 455.9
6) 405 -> 463.2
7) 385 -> 470.7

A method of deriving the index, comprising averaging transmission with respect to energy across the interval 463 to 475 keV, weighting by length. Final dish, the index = 386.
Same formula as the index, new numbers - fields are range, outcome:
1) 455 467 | 448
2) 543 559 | 460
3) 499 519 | 445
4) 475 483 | 441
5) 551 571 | 443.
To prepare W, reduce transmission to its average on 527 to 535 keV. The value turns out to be 128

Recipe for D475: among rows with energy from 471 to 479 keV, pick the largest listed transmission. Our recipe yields 428.2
